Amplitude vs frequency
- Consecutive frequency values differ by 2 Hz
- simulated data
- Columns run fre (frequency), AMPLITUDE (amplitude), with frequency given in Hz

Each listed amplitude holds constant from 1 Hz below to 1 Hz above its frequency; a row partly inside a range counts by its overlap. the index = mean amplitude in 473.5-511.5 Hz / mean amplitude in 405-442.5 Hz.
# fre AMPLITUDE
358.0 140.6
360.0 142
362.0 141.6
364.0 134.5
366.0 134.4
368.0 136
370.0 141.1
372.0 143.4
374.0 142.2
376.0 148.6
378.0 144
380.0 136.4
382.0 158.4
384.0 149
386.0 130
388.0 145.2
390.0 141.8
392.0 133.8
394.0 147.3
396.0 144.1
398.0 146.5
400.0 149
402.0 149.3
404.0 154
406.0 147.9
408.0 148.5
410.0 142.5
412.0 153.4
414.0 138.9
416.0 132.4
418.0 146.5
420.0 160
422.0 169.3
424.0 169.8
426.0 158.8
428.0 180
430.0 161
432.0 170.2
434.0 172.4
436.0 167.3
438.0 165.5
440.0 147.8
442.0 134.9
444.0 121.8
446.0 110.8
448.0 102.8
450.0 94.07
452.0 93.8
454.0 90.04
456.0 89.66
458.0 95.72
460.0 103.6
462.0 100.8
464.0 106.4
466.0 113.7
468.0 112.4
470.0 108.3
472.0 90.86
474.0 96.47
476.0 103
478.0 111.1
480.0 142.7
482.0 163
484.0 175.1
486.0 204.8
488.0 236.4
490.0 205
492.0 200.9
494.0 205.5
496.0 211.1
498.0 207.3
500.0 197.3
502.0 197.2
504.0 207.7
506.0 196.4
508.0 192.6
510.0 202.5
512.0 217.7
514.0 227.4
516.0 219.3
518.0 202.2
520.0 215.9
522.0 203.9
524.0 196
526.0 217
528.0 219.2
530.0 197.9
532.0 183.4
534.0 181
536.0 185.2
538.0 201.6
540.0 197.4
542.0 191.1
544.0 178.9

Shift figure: 1.17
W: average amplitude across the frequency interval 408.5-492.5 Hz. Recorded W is 139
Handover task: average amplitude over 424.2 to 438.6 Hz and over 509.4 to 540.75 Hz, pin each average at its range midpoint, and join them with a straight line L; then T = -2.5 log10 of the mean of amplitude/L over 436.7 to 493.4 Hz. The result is 0.36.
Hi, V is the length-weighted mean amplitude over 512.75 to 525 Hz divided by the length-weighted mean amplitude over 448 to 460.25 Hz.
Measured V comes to 2.23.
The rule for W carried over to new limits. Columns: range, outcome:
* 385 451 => 147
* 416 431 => 162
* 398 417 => 146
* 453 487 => 118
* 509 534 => 207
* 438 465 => 109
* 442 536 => 162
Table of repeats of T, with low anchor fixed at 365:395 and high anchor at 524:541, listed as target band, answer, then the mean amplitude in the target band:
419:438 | -0.05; 168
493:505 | -0.11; 204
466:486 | 0.37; 126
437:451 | 0.30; 125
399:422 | 0.03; 148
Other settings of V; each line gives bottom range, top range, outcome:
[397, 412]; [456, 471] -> 0.71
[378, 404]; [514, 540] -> 1.40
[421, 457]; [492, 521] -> 1.49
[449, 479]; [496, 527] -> 2.05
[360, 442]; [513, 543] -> 1.36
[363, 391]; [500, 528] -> 1.46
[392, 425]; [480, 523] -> 1.36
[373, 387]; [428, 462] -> 0.88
